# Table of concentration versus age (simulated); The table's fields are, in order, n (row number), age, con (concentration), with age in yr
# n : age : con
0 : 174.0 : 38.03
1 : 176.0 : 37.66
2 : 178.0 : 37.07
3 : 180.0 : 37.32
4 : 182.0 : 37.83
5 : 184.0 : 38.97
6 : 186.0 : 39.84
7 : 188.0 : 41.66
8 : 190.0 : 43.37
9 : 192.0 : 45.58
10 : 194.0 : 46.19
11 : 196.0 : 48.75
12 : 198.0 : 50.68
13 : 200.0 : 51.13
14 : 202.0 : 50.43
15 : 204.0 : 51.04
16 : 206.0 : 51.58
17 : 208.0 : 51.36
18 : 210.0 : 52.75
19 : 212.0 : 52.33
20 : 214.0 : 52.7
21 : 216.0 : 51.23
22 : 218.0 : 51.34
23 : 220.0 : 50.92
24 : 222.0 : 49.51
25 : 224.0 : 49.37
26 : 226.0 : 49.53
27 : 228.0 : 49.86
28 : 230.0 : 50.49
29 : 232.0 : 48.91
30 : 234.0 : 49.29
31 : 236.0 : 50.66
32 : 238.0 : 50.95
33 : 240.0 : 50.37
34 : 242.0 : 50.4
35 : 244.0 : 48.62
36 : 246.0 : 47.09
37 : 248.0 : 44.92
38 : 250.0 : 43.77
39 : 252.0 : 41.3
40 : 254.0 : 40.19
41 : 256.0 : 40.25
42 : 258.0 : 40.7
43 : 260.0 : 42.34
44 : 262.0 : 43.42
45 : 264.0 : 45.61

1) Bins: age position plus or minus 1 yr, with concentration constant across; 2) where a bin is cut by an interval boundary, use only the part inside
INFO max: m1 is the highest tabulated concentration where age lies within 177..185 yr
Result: 38.97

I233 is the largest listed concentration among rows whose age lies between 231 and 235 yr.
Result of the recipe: 49.29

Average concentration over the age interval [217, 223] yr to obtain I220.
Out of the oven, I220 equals 50.6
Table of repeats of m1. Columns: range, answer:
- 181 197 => 48.75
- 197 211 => 52.75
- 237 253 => 50.95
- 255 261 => 42.34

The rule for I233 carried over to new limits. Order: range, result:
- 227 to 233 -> 50.49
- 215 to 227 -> 51.34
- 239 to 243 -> 50.4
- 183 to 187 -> 39.84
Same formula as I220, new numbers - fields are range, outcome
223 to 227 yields 49.5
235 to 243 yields 50.6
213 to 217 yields 52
